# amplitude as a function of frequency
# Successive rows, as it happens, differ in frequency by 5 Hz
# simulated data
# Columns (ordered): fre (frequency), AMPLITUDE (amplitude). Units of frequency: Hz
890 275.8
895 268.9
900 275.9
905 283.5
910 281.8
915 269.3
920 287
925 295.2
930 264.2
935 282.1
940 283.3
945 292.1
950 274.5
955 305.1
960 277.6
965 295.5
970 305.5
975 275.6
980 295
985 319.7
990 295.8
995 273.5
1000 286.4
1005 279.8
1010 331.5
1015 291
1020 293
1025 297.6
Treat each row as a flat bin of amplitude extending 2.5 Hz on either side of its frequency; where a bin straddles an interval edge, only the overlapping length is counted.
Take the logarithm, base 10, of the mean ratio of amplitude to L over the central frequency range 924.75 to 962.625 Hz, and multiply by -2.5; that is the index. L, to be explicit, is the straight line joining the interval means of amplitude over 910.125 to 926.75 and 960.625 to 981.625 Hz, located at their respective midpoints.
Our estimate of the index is 0.01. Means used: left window 283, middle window 284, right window 291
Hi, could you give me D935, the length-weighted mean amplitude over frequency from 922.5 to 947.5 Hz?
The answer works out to 283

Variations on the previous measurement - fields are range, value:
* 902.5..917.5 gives 278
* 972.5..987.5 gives 297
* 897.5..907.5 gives 280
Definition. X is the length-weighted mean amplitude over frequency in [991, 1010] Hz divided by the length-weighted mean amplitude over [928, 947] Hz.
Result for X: 1.03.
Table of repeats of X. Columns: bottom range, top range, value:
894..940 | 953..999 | 1.05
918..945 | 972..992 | 1.05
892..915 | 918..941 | 1.02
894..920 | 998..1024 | 1.07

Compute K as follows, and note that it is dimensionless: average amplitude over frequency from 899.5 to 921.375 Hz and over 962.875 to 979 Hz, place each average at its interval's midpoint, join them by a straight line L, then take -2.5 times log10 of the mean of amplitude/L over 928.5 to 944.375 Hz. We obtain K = 0.02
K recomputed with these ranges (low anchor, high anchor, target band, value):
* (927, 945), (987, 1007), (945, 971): -0.04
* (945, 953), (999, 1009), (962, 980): -0.03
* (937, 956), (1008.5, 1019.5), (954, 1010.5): 0.01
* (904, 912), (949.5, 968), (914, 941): 0.02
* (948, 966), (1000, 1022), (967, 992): -0.02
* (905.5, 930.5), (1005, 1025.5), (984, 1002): 0.02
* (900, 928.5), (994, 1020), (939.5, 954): 0.00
